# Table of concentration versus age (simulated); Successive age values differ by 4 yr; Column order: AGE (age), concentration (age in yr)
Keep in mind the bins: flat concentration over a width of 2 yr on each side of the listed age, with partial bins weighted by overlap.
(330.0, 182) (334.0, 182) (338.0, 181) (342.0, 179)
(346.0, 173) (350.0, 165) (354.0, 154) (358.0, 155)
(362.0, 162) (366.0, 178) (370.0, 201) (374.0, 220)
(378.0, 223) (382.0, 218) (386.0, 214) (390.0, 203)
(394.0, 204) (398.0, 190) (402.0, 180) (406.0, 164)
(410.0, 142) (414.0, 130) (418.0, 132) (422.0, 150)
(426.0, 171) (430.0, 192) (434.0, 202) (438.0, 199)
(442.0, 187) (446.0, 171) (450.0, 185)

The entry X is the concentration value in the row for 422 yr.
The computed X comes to 150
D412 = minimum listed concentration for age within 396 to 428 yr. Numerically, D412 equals 130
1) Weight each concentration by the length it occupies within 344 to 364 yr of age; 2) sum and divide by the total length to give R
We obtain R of 162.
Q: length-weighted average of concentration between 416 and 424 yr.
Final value 141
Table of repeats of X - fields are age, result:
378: 223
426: 171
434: 202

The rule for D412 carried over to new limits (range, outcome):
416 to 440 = 132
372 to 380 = 220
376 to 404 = 180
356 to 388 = 155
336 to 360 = 154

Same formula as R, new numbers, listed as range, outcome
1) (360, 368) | 170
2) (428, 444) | 195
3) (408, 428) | 145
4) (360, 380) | 197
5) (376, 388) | 218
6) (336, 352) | 174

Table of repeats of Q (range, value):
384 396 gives 207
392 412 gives 176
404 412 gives 153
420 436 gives 179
